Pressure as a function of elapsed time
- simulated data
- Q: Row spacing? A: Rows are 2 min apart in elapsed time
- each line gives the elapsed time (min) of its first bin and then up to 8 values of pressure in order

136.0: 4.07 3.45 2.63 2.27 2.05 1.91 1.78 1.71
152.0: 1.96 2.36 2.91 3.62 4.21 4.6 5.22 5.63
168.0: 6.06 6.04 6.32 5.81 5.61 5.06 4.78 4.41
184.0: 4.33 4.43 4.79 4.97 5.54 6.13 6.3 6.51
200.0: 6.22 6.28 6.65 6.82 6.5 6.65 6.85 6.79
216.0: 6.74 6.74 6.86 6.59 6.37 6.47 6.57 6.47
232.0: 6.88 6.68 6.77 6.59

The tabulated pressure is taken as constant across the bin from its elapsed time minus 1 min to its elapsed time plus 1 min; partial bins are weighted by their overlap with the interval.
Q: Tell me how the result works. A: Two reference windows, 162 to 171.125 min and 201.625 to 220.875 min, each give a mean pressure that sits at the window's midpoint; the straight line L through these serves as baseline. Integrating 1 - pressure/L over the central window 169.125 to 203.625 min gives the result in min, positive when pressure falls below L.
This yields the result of 3.3 min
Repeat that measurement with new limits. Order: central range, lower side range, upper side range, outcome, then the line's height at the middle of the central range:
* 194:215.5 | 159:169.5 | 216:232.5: -1.4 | 6.15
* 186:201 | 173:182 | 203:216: 0.7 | 5.96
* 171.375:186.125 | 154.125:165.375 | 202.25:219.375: -0.4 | 5.02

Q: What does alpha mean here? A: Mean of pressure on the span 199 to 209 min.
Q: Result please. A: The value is 6.49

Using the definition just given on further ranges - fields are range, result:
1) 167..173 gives 6.14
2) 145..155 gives 1.94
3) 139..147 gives 2.21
